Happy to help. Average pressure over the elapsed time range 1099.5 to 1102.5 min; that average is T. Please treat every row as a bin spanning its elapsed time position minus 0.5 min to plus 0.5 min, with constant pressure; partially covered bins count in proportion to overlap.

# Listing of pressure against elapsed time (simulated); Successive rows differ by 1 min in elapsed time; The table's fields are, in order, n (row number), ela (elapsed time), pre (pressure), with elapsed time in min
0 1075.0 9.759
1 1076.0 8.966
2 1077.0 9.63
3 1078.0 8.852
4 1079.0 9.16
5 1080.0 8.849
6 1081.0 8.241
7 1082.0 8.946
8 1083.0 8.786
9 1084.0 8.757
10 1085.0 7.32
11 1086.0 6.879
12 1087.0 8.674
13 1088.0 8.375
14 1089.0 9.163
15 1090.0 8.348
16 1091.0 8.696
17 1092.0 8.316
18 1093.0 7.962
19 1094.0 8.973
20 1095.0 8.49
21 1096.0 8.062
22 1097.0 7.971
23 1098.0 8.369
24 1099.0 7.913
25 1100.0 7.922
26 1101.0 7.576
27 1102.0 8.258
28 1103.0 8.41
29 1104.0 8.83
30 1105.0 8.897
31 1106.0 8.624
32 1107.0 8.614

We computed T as 7.92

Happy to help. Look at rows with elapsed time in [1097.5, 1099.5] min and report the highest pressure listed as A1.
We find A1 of 8.369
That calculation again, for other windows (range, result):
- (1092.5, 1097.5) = 8.973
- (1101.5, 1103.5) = 8.41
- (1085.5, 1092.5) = 9.163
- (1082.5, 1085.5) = 8.786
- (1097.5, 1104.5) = 8.83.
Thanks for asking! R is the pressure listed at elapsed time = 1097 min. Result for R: 7.971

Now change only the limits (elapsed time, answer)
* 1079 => 9.16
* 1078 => 8.852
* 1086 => 6.879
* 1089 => 9.163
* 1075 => 9.759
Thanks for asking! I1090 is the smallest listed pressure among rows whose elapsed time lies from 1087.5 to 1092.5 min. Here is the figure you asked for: 8.316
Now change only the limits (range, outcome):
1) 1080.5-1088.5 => 6.879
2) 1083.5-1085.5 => 7.32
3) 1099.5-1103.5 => 7.576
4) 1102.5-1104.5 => 8.41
